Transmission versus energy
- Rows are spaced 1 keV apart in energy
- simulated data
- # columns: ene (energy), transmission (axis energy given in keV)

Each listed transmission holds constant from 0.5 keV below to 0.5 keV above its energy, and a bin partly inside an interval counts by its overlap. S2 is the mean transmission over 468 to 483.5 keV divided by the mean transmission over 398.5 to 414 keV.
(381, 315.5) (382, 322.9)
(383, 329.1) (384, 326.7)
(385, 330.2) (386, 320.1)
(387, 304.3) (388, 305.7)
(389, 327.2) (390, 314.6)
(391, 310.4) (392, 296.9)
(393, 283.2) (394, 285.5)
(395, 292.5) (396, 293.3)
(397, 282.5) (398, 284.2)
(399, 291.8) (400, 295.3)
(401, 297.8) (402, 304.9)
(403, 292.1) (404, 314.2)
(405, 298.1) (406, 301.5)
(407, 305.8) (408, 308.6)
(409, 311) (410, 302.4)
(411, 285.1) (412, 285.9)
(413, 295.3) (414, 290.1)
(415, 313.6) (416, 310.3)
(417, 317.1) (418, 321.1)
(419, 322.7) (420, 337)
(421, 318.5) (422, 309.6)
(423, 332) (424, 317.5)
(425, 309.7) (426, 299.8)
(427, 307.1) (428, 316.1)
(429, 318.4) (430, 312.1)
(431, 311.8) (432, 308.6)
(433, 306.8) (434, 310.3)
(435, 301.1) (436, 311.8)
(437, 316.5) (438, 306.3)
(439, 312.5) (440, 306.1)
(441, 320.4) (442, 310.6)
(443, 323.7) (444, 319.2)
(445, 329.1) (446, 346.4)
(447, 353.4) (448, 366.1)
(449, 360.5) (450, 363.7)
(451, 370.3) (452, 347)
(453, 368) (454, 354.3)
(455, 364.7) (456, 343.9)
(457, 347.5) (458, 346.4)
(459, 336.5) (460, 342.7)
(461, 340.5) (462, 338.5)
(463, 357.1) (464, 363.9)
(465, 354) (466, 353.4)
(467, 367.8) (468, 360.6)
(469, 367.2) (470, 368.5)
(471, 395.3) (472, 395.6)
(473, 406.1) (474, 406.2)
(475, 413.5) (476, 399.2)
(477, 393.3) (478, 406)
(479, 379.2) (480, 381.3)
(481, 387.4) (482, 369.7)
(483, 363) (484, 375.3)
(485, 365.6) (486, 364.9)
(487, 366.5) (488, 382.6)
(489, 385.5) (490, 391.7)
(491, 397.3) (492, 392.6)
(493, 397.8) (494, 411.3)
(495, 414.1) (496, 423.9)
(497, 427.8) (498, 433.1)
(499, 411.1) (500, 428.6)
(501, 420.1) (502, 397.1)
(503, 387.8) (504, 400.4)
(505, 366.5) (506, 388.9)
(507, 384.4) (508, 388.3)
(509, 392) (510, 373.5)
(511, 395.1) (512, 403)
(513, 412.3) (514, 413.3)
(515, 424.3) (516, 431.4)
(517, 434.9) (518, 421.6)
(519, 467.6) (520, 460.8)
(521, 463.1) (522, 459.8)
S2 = 1.3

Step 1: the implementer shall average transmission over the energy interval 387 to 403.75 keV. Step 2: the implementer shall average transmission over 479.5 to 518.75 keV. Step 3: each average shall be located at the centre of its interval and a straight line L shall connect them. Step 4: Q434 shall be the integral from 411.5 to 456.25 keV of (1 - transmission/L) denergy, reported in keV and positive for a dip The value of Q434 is 1.5 keV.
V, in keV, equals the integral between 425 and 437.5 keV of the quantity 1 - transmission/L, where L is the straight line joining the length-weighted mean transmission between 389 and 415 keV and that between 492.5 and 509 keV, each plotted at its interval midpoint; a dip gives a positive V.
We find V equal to 0.7 keV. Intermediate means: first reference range 298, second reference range 405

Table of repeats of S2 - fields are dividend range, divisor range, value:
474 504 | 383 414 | 1.31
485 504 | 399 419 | 1.32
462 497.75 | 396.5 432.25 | 1.26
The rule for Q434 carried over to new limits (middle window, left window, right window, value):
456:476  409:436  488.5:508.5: -0.2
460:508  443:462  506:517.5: -1.0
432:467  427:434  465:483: 0.5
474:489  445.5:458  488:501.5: 0.4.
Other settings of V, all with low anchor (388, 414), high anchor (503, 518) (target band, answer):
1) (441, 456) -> -0.2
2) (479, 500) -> -0.6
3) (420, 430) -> 0.2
